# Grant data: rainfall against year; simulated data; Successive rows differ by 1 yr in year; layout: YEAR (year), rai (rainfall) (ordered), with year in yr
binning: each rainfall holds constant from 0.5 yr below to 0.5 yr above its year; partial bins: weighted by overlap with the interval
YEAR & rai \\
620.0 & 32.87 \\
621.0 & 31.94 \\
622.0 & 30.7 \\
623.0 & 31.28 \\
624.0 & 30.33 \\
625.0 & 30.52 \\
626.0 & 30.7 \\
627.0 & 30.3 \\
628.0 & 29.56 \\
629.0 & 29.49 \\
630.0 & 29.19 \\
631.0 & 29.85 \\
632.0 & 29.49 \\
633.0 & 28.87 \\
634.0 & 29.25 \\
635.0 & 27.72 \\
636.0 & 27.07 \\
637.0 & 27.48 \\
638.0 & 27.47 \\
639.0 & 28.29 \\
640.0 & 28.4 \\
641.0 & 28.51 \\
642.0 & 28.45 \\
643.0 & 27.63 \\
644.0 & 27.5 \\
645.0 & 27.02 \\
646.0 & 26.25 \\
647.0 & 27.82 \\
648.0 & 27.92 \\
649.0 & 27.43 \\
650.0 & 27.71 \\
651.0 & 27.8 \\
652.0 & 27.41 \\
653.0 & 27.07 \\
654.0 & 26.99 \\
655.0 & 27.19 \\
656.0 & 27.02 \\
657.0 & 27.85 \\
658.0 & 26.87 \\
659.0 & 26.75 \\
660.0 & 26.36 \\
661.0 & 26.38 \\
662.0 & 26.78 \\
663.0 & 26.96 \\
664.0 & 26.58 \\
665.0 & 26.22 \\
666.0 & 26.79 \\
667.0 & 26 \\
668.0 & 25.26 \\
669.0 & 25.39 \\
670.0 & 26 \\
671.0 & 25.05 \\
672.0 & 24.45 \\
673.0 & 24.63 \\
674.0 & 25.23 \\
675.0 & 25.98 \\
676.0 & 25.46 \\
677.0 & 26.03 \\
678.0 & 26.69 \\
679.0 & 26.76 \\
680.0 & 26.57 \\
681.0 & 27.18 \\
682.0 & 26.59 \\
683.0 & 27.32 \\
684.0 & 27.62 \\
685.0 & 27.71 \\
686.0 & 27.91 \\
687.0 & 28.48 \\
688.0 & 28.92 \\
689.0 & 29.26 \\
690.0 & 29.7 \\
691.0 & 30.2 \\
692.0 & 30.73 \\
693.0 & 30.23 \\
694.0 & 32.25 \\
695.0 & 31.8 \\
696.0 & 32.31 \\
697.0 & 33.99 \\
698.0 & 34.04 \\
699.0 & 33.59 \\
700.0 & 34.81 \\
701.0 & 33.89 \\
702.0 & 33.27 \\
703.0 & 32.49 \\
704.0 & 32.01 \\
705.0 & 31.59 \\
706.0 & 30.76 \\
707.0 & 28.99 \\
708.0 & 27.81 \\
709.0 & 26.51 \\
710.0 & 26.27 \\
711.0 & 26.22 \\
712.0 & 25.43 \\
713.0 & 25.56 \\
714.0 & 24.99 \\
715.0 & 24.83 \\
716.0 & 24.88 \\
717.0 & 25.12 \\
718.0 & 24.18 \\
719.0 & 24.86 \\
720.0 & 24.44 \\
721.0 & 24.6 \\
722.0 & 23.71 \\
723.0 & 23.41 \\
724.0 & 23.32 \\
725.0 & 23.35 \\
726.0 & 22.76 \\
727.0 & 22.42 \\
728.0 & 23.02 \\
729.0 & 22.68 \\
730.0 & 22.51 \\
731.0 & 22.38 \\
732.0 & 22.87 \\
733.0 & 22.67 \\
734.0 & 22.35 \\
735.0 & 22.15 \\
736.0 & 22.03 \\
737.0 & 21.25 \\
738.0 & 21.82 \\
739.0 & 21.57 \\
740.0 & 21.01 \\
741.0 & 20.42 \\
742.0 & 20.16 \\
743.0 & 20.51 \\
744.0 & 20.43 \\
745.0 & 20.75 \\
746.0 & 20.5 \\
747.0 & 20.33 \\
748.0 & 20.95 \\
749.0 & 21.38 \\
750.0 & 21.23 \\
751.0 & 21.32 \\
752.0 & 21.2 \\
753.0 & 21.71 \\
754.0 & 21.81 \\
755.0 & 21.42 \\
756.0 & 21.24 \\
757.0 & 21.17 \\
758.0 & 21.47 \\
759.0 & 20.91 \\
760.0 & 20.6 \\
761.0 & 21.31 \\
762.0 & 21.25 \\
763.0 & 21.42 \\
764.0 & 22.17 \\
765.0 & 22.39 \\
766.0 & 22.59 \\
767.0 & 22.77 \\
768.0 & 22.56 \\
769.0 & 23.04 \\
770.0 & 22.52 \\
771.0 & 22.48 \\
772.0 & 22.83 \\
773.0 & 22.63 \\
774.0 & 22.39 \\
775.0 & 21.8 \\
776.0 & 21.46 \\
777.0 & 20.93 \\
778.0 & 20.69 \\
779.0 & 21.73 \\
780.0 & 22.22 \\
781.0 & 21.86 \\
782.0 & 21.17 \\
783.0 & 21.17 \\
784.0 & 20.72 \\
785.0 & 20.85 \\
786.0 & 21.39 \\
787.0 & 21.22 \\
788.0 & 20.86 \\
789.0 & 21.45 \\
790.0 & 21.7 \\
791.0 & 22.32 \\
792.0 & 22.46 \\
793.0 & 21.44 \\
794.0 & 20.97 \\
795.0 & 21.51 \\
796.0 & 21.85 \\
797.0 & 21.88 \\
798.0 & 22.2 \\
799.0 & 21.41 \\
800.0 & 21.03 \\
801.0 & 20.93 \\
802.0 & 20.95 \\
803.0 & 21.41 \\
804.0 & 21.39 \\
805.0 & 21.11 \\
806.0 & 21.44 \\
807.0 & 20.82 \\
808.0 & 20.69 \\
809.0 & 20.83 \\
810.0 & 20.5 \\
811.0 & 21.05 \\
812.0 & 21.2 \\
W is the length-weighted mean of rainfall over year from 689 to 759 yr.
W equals 25.2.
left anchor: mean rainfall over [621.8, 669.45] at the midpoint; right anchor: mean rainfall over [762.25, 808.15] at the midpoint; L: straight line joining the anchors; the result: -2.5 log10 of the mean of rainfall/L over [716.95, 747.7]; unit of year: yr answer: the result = 0.081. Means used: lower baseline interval 27.9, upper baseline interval 21.7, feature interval 22.3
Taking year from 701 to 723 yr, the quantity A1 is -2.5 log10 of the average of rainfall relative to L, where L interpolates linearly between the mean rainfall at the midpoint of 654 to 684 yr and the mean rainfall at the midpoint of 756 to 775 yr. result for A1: -0.11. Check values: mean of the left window 26.3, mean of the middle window 27.1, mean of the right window 22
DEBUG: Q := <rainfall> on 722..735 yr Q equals 22.8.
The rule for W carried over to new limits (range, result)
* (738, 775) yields 21.5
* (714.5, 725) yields 24.3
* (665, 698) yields 27.8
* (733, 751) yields 21.2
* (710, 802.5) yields 22.1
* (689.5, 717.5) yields 29.8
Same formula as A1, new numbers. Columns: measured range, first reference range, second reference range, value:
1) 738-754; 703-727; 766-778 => 0.144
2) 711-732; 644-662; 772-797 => 0.014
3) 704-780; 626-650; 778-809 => 0.038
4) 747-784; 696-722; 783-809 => 0.103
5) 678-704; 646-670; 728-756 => -0.221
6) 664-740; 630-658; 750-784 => -0.070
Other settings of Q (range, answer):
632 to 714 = 28.1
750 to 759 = 21.4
